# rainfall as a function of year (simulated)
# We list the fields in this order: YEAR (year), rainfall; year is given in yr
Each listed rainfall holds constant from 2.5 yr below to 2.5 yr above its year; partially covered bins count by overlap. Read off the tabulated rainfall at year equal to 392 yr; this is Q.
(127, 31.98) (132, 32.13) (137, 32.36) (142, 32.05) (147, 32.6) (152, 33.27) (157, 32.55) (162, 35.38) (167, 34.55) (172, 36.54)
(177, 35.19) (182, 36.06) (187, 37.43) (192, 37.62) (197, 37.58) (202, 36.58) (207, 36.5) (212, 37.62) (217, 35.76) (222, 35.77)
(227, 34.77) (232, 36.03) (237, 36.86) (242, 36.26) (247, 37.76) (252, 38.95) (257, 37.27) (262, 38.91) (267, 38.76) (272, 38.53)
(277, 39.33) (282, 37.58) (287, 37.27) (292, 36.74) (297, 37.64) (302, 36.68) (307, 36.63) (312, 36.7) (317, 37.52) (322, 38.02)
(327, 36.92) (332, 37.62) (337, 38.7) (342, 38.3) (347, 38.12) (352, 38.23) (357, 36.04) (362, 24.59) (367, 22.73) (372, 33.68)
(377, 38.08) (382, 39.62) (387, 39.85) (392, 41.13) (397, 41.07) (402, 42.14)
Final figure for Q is 41.13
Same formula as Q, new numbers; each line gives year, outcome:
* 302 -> 36.68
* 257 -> 37.27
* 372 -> 33.68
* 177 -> 35.19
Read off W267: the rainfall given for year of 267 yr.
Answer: 38.76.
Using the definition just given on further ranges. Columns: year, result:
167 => 34.55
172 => 36.54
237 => 36.86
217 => 35.76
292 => 36.74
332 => 37.62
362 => 24.59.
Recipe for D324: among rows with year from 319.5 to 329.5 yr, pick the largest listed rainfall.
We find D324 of 38.02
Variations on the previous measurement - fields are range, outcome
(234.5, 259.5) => 38.95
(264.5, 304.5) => 39.33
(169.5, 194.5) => 37.62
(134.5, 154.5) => 33.27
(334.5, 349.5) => 38.7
